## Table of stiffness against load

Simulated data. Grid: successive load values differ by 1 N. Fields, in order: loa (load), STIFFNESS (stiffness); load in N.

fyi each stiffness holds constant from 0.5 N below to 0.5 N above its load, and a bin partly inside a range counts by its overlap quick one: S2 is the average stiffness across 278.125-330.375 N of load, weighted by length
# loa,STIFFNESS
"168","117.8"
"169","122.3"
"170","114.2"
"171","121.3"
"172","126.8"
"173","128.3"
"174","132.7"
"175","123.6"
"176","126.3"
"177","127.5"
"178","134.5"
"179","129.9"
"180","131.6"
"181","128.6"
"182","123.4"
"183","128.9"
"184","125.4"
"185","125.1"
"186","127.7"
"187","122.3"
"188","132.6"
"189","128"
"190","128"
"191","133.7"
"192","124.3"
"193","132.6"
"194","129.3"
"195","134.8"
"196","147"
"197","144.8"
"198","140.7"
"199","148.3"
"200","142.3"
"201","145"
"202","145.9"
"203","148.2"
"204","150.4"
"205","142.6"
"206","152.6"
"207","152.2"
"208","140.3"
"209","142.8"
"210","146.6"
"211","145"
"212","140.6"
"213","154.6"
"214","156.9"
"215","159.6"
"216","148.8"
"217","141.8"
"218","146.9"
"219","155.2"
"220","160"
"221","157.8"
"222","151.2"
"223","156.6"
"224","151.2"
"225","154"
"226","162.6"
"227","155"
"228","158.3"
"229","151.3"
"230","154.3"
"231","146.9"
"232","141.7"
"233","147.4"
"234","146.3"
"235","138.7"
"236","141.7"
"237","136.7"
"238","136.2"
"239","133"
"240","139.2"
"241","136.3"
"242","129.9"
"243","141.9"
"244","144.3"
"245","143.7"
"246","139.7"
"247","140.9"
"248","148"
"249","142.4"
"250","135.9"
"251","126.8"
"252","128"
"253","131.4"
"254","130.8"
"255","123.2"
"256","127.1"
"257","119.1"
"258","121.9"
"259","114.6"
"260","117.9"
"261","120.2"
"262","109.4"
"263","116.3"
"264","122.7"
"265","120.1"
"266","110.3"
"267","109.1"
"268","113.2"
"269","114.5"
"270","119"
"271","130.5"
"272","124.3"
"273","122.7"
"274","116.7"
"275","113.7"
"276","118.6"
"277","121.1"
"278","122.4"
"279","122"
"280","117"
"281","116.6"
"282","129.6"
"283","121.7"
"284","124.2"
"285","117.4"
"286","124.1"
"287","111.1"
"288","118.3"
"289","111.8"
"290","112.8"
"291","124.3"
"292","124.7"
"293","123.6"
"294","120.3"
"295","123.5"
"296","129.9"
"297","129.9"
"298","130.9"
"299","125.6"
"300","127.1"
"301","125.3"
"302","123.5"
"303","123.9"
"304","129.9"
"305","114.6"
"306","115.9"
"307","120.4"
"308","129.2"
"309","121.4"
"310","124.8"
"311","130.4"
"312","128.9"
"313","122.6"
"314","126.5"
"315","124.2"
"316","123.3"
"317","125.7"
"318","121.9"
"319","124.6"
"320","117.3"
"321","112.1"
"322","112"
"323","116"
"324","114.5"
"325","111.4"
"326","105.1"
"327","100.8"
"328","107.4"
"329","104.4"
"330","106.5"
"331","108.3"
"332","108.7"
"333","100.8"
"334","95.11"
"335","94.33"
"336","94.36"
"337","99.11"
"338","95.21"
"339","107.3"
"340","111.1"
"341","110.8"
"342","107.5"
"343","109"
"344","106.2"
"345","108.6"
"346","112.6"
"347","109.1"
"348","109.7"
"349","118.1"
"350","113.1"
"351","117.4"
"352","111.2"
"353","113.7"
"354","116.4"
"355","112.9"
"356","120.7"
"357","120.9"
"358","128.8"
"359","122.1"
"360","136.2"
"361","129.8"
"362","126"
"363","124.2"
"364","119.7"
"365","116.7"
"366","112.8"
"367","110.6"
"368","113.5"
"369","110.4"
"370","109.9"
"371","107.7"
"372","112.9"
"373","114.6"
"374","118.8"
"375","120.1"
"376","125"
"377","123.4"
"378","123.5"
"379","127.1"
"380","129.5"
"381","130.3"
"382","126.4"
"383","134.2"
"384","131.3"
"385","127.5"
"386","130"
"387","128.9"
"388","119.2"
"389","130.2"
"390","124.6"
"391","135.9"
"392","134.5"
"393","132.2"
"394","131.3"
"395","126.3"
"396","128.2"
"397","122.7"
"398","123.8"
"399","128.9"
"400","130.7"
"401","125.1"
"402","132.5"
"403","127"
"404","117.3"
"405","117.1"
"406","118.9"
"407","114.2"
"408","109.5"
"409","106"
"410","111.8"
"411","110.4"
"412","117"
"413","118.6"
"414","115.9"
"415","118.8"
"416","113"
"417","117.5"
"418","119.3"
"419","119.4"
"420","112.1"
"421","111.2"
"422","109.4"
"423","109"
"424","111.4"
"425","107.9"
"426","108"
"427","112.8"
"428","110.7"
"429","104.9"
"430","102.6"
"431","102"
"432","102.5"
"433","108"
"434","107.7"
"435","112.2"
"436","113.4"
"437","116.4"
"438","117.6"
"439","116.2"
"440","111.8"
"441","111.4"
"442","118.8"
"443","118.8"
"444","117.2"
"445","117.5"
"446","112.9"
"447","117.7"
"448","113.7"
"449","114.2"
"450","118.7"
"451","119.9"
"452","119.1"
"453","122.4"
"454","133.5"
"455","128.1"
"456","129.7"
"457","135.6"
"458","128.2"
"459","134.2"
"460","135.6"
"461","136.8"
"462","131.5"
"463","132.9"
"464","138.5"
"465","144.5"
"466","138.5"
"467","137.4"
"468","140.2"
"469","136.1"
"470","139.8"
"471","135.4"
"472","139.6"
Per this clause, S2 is 120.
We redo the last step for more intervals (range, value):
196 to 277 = 138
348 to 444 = 119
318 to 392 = 116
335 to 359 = 111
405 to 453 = 113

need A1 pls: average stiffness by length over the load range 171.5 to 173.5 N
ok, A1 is 128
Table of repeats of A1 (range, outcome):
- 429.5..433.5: 104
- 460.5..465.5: 137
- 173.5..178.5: 129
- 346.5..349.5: 112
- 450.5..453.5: 120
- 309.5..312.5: 128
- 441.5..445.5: 118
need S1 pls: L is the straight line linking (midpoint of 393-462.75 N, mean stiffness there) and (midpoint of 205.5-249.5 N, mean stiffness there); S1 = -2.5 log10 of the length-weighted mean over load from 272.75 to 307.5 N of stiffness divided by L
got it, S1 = 0.14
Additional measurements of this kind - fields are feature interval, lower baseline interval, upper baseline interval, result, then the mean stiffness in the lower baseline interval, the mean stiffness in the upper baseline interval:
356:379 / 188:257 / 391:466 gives 0.06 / 143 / 120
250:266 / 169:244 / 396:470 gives 0.11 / 140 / 120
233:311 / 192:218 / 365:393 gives 0.09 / 145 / 123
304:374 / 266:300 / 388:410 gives 0.07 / 121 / 124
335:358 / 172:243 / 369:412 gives 0.16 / 141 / 123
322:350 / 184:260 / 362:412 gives 0.20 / 141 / 122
